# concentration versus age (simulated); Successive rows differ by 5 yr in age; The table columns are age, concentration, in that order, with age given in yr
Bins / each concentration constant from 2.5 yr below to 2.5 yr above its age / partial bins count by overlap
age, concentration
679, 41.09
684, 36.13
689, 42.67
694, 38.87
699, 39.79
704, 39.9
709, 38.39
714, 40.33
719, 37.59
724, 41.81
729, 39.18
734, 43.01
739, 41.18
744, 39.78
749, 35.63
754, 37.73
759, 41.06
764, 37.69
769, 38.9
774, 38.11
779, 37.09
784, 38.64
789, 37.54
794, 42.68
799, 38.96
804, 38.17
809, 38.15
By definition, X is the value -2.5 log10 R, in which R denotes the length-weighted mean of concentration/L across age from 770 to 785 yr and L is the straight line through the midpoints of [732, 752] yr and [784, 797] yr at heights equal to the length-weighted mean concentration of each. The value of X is 0.05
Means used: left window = 39.8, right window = 39.8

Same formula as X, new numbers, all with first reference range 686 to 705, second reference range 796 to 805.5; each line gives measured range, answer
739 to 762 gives 0.02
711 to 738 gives -0.01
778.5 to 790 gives 0.03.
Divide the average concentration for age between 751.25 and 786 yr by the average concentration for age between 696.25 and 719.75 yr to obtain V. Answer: 0.98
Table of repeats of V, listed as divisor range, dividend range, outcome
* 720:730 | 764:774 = 0.95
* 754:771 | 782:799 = 1.01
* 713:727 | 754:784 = 0.97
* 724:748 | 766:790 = 0.94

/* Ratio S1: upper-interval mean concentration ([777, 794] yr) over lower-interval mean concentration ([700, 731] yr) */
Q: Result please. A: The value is 0.97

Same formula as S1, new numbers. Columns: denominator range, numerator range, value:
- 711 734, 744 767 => 0.95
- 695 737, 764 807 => 0.97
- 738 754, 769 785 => 0.99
